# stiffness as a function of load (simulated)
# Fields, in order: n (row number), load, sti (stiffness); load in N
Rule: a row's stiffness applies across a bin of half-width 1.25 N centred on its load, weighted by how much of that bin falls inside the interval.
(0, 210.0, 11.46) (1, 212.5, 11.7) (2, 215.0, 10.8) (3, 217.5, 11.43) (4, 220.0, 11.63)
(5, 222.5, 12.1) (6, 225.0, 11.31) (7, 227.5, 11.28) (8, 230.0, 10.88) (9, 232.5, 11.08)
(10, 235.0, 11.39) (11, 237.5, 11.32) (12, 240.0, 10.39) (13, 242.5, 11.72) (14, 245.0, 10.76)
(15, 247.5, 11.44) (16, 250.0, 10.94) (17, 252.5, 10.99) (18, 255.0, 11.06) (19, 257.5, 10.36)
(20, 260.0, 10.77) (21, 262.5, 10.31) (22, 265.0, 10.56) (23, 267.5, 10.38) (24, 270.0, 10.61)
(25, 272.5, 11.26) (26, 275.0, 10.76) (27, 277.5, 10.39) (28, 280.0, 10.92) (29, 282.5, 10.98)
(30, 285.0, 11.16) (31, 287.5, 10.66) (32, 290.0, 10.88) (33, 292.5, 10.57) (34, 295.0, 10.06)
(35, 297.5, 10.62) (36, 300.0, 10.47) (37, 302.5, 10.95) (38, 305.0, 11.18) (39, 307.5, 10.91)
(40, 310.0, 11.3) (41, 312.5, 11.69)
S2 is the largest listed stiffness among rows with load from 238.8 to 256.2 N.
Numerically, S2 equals 11.72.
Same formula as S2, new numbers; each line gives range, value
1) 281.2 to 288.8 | 11.16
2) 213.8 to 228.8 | 12.1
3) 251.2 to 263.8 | 11.06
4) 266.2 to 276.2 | 11.26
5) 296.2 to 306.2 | 11.18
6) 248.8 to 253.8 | 10.99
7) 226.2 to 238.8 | 11.39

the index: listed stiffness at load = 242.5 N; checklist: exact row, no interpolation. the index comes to 11.72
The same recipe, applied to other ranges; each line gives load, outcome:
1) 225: 11.31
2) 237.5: 11.32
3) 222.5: 12.1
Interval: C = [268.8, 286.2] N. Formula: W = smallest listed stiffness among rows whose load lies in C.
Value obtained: 10.39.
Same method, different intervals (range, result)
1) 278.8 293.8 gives 10.57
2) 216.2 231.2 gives 10.88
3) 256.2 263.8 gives 10.31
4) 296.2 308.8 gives 10.47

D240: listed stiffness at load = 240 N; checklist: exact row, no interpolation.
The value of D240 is 10.39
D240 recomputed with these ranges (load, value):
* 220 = 11.63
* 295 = 10.06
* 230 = 10.88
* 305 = 11.18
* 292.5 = 10.57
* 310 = 11.3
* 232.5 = 11.08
